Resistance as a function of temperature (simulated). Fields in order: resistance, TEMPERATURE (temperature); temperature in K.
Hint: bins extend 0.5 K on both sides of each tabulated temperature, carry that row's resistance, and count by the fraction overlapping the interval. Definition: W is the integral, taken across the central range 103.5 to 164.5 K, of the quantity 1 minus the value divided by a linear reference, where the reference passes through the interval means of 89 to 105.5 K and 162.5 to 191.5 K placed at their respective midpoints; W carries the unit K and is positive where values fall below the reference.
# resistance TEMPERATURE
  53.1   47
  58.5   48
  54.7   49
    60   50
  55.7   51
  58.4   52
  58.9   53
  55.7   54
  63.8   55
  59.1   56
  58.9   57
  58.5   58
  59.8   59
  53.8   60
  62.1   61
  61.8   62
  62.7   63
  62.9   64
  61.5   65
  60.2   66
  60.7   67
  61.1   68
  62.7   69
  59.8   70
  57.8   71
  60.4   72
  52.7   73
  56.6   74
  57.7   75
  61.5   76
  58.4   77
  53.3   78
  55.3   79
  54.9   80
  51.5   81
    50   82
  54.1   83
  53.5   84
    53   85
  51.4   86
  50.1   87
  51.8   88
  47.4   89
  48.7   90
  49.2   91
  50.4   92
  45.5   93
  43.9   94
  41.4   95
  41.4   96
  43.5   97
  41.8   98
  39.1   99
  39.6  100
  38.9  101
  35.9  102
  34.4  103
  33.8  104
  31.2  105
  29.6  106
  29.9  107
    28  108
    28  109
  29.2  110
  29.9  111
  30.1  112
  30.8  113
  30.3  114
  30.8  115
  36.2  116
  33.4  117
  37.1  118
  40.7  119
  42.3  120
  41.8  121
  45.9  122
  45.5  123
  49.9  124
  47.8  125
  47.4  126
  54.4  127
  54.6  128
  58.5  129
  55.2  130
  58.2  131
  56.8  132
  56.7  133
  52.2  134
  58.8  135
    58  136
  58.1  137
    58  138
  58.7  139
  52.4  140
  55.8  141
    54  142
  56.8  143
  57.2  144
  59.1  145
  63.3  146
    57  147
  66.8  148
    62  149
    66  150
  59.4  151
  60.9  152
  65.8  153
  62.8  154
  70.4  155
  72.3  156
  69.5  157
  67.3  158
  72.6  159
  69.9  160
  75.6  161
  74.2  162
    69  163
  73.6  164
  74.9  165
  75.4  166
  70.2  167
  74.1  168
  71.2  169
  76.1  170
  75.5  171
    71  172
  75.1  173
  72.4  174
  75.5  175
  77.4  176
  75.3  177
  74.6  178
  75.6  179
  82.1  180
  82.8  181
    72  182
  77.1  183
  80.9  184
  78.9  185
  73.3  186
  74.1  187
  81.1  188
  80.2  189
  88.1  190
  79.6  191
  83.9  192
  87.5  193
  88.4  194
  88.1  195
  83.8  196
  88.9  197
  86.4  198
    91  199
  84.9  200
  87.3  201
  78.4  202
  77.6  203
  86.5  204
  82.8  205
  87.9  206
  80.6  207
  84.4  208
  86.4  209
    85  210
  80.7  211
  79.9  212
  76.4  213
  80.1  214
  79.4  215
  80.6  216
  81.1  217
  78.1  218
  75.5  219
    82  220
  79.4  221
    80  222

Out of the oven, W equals 6.56 K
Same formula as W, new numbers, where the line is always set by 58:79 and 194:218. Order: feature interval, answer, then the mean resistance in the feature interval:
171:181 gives 0.3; 75.8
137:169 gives 3.8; 65.3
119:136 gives 4.4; 51.5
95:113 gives 8.5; 34.5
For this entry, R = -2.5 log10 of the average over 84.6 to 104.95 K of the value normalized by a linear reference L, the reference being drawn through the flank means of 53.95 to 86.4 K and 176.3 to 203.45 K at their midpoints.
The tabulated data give 0.39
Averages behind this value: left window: 57.8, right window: 81.5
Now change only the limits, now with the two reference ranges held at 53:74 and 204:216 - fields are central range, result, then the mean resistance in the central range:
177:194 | -0.02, 79.6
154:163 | 0.05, 70.9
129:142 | 0.24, 56.5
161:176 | 0.03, 73.6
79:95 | 0.25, 50.2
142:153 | 0.19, 60.8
